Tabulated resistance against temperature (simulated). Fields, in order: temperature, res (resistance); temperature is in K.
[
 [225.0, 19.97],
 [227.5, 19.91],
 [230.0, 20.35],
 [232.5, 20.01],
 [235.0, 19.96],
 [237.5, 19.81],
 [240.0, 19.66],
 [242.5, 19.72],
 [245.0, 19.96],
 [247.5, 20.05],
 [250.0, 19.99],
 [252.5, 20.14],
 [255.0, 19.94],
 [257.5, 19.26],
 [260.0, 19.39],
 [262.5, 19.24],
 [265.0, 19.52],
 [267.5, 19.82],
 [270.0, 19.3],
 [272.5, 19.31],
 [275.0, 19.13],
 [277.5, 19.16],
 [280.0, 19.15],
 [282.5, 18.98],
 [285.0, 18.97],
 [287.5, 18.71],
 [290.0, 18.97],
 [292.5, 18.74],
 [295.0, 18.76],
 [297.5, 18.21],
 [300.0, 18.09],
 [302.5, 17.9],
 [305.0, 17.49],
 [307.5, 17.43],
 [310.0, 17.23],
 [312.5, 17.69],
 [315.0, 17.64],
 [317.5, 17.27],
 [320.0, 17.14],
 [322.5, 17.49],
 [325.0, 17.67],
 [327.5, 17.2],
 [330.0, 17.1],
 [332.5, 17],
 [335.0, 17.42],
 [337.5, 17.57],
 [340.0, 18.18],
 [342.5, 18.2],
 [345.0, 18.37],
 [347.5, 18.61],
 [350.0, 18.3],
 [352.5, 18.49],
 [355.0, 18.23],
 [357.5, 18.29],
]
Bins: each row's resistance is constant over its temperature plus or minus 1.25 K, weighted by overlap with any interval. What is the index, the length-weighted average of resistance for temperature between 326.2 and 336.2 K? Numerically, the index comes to 17.2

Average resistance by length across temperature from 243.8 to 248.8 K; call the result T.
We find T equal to 20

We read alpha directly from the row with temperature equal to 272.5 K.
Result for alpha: 19.31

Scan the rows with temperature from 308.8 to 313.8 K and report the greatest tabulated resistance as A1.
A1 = 17.69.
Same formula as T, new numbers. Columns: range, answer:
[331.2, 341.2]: 17.5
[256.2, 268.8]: 19.4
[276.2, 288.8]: 19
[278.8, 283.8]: 19.1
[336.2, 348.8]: 18.2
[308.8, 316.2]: 17.5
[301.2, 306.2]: 17.7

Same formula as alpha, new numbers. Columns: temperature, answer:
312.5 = 17.69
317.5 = 17.27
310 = 17.23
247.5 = 20.05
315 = 17.64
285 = 18.97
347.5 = 18.61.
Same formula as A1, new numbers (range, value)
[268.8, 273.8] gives 19.31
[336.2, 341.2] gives 18.18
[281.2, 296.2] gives 18.98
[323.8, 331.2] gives 17.67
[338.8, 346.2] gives 18.37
